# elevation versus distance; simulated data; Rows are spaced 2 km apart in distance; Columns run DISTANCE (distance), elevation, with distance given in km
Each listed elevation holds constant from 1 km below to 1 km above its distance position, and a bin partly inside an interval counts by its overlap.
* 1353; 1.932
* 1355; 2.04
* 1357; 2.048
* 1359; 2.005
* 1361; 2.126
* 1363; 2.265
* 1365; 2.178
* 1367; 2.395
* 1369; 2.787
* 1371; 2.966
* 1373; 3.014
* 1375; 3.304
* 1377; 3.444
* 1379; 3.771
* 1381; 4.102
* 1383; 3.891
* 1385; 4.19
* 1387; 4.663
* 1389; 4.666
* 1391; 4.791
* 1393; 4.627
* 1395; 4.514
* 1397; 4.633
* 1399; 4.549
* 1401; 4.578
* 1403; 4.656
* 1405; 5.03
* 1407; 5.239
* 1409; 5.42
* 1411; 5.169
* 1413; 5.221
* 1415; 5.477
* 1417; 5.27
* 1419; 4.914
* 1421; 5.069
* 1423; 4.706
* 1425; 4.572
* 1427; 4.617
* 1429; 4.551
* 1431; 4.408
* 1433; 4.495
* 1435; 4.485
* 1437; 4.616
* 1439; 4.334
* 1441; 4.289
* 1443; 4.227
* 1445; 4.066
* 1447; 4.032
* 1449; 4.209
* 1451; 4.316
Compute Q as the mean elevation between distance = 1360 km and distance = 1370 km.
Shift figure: 2.35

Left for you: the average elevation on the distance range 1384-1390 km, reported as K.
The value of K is 4.51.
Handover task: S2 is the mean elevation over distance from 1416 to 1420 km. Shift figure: 5.09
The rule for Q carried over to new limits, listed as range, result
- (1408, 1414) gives 5.27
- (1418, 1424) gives 4.9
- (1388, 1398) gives 4.65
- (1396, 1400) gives 4.59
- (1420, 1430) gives 4.7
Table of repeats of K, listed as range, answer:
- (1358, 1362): 2.07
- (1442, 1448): 4.11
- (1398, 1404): 4.59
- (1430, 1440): 4.47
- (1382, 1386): 4.04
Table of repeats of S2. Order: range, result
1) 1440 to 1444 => 4.26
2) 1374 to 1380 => 3.51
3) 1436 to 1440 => 4.47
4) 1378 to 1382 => 3.94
